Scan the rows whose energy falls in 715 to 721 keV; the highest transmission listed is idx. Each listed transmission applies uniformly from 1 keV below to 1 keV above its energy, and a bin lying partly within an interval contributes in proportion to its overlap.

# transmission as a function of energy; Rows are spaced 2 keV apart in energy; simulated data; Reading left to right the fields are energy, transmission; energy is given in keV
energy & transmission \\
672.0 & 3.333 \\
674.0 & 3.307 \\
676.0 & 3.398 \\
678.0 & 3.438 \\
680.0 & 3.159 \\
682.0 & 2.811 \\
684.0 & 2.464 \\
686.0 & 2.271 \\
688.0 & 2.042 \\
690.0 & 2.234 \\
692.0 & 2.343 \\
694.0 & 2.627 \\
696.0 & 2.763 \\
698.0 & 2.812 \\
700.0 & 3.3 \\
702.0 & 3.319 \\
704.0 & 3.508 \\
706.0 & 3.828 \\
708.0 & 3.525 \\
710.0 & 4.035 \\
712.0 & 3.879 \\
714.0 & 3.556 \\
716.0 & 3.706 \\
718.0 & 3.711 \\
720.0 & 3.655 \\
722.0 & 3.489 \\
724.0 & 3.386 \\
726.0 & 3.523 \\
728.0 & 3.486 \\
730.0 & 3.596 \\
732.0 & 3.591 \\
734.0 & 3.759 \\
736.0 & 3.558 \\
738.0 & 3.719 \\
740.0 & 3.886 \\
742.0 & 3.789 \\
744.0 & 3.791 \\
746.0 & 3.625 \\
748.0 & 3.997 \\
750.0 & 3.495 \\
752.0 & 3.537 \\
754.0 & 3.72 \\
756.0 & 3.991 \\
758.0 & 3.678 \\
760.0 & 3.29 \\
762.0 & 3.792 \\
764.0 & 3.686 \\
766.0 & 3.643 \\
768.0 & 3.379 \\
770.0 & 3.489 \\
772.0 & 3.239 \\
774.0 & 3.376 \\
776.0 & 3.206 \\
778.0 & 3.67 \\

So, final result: 3.711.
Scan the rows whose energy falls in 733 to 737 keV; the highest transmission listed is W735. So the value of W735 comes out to 3.759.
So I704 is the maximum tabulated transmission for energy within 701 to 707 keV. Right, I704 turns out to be 3.828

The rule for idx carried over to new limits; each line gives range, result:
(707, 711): 4.035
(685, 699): 2.812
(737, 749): 3.997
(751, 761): 3.991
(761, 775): 3.792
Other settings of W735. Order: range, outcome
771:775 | 3.376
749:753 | 3.537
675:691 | 3.438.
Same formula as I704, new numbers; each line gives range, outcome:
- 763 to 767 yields 3.686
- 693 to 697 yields 2.763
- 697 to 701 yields 3.3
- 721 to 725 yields 3.489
